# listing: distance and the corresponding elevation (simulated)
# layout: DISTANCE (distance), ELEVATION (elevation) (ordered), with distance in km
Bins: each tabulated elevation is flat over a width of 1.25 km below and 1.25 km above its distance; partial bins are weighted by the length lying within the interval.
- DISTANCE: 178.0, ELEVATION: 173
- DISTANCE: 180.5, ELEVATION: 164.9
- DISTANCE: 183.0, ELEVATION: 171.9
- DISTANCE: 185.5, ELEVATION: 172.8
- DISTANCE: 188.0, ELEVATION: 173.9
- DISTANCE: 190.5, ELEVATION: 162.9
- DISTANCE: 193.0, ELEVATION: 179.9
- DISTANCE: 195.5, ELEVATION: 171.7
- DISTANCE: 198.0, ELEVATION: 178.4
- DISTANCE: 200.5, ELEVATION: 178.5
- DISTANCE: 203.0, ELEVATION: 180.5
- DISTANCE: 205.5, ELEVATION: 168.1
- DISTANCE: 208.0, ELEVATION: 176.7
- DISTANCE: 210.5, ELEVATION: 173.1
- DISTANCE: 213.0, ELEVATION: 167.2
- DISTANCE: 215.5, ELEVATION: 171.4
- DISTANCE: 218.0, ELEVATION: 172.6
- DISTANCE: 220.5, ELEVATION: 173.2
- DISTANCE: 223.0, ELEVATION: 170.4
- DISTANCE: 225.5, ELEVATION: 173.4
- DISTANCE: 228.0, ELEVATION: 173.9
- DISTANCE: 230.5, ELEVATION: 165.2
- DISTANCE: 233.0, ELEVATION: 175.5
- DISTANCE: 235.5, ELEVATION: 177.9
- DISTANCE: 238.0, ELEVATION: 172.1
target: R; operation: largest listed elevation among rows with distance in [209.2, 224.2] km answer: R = 173.2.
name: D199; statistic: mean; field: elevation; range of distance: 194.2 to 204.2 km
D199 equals 177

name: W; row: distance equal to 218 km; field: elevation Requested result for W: 172.6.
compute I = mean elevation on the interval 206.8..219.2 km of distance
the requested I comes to 172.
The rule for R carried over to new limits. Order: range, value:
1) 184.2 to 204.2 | 180.5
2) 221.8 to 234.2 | 175.5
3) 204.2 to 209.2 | 176.7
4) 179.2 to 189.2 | 173.9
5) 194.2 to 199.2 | 178.4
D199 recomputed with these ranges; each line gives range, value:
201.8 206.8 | 174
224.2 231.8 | 171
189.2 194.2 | 171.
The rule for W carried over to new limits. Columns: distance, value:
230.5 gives 165.2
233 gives 175.5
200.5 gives 178.5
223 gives 170.4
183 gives 171.9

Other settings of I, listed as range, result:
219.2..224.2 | 172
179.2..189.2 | 171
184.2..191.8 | 170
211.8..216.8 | 169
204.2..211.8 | 173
